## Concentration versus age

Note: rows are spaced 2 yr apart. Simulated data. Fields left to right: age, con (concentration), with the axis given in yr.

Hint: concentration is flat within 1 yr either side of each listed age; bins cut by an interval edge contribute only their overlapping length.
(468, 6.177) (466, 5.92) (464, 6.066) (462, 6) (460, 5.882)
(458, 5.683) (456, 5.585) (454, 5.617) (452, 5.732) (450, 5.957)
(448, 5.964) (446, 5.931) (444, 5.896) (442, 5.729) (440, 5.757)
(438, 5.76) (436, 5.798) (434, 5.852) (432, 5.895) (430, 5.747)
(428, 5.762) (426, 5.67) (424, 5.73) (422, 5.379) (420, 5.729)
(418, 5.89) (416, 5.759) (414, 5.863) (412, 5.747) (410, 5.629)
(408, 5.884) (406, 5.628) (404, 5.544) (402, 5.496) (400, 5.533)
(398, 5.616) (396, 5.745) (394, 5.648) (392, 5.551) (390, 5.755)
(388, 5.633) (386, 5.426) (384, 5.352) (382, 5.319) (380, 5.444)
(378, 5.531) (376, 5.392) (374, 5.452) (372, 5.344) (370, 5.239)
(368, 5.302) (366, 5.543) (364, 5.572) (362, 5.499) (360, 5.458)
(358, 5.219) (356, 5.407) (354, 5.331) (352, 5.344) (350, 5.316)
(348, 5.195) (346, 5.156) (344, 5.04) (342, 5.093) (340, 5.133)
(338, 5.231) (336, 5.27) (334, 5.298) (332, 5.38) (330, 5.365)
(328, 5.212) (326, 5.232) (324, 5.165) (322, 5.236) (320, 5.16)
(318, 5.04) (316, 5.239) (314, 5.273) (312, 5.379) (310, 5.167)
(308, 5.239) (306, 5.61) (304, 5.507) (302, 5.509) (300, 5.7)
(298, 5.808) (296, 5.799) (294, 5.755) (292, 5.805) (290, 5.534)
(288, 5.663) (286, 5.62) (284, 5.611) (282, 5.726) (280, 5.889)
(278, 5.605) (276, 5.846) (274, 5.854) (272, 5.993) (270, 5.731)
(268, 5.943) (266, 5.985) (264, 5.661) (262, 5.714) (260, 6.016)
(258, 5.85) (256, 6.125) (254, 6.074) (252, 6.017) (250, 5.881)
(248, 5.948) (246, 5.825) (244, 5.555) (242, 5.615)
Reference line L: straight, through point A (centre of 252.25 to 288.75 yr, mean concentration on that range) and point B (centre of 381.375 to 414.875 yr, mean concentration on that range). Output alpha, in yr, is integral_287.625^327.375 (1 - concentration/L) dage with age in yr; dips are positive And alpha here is 2.3 yr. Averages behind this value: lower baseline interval 5.83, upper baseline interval 5.61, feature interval 5.44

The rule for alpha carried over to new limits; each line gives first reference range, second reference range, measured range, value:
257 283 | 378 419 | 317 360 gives 3.6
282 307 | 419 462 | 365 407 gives 1.7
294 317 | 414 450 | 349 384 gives 1.5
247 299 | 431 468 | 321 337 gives 1.5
